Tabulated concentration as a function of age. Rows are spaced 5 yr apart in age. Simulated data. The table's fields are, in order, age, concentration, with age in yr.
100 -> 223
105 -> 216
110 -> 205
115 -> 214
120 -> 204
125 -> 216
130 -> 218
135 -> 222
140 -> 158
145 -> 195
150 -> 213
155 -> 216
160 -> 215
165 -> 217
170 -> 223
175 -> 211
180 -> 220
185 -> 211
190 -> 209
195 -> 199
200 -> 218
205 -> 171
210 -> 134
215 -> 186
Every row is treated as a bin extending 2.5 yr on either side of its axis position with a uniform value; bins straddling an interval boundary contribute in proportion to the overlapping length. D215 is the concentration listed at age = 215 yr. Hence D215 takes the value 186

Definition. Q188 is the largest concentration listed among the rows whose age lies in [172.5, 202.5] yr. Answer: 220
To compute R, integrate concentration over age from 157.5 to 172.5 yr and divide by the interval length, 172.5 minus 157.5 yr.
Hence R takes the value 218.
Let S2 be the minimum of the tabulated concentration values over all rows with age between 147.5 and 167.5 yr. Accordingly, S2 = 213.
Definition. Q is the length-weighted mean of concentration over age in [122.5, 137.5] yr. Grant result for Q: 219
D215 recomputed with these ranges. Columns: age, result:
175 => 211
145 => 195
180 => 220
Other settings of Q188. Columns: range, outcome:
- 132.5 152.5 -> 222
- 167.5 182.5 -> 223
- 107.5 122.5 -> 214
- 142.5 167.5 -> 217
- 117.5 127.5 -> 216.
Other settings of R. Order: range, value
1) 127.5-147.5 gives 198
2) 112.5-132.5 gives 213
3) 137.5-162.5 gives 199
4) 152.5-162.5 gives 216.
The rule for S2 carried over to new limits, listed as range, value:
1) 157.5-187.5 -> 211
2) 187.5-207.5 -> 171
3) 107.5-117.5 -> 205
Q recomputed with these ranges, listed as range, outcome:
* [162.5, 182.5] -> 218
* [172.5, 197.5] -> 210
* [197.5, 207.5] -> 194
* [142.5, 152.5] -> 204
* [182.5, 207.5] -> 202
